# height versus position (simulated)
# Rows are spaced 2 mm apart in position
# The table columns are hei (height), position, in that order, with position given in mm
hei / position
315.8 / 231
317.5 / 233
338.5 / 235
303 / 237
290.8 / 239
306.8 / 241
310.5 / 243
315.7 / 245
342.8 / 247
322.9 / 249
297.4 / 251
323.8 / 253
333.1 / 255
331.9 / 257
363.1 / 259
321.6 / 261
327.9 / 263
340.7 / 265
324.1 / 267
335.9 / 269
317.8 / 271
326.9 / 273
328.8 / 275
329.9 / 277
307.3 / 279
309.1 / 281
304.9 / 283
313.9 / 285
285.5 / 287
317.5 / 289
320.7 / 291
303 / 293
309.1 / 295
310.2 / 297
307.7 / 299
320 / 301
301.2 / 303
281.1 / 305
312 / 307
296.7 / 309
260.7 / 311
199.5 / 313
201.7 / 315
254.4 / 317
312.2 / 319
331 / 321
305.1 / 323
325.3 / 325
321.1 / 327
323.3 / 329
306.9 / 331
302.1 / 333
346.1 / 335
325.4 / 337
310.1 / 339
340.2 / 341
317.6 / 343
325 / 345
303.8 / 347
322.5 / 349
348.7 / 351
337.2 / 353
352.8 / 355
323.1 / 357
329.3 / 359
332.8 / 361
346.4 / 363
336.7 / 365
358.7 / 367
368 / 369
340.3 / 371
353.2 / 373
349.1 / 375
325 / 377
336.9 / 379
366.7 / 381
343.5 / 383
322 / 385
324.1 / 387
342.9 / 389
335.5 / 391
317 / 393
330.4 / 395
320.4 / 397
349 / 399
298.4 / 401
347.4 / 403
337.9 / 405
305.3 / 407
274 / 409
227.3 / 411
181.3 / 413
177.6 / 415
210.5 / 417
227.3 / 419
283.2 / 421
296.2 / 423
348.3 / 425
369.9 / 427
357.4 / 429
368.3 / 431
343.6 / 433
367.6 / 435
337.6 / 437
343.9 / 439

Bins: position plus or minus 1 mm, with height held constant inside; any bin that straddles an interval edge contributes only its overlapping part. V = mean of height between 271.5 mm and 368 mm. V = 312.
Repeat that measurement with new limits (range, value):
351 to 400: 339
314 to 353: 312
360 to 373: 348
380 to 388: 339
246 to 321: 308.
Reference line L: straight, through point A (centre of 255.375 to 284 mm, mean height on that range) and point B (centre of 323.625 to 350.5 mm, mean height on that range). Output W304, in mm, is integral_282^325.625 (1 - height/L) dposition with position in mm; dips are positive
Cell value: 4.0 mm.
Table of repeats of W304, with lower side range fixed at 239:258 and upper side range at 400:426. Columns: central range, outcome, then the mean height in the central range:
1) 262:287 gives -0.76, 321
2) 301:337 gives 0.40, 295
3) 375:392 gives -3.57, 338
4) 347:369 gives -3.99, 339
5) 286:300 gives -0.09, 308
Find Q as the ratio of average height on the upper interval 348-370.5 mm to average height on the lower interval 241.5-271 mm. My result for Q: 1.0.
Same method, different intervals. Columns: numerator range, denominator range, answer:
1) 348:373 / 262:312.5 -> 1.10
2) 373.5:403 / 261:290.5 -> 1.04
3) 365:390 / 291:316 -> 1.21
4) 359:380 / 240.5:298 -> 1.07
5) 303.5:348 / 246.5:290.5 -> 0.93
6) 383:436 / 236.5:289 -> 0.96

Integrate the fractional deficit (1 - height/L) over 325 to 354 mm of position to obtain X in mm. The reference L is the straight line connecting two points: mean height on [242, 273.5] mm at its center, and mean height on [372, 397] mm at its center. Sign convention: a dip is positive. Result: 0.8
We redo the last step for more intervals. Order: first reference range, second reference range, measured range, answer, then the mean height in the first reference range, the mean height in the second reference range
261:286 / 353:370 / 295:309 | 1.0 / 322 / 343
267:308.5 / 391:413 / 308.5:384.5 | -2.9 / 312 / 306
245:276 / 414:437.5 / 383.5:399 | -0.9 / 329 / 307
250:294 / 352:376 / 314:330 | 1.8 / 321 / 344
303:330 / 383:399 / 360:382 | -2.0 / 287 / 330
